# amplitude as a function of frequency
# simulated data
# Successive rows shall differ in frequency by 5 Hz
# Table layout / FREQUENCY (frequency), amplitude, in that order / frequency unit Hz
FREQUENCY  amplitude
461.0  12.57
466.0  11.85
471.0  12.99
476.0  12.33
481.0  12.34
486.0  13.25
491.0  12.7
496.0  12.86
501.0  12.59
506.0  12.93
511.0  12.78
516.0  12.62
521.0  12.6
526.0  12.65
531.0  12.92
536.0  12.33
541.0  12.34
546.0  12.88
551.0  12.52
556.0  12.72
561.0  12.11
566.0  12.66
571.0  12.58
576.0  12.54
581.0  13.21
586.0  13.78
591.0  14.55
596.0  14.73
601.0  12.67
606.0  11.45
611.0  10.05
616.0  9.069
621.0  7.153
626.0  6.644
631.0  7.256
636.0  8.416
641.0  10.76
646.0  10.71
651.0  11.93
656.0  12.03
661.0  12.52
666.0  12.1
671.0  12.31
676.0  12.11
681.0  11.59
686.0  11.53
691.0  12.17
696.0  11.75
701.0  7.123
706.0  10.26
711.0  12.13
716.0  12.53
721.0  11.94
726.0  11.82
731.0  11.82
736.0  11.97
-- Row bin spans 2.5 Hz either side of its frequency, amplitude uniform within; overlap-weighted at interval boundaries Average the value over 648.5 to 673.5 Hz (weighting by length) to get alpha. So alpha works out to 12.2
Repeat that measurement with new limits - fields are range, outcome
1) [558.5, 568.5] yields 12.4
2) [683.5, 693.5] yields 11.8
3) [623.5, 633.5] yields 6.95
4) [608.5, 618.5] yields 9.56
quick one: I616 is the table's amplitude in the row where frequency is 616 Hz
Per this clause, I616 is 9.069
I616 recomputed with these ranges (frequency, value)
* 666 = 12.1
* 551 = 12.52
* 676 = 12.11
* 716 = 12.53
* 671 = 12.31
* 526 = 12.65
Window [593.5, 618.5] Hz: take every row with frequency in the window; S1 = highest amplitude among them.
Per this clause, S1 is 14.73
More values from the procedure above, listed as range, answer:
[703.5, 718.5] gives 12.53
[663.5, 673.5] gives 12.31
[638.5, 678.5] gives 12.52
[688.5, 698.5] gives 12.17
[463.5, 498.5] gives 13.25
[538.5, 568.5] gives 12.88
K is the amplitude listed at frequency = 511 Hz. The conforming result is 12.78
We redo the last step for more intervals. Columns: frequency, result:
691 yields 12.17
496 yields 12.86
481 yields 12.34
